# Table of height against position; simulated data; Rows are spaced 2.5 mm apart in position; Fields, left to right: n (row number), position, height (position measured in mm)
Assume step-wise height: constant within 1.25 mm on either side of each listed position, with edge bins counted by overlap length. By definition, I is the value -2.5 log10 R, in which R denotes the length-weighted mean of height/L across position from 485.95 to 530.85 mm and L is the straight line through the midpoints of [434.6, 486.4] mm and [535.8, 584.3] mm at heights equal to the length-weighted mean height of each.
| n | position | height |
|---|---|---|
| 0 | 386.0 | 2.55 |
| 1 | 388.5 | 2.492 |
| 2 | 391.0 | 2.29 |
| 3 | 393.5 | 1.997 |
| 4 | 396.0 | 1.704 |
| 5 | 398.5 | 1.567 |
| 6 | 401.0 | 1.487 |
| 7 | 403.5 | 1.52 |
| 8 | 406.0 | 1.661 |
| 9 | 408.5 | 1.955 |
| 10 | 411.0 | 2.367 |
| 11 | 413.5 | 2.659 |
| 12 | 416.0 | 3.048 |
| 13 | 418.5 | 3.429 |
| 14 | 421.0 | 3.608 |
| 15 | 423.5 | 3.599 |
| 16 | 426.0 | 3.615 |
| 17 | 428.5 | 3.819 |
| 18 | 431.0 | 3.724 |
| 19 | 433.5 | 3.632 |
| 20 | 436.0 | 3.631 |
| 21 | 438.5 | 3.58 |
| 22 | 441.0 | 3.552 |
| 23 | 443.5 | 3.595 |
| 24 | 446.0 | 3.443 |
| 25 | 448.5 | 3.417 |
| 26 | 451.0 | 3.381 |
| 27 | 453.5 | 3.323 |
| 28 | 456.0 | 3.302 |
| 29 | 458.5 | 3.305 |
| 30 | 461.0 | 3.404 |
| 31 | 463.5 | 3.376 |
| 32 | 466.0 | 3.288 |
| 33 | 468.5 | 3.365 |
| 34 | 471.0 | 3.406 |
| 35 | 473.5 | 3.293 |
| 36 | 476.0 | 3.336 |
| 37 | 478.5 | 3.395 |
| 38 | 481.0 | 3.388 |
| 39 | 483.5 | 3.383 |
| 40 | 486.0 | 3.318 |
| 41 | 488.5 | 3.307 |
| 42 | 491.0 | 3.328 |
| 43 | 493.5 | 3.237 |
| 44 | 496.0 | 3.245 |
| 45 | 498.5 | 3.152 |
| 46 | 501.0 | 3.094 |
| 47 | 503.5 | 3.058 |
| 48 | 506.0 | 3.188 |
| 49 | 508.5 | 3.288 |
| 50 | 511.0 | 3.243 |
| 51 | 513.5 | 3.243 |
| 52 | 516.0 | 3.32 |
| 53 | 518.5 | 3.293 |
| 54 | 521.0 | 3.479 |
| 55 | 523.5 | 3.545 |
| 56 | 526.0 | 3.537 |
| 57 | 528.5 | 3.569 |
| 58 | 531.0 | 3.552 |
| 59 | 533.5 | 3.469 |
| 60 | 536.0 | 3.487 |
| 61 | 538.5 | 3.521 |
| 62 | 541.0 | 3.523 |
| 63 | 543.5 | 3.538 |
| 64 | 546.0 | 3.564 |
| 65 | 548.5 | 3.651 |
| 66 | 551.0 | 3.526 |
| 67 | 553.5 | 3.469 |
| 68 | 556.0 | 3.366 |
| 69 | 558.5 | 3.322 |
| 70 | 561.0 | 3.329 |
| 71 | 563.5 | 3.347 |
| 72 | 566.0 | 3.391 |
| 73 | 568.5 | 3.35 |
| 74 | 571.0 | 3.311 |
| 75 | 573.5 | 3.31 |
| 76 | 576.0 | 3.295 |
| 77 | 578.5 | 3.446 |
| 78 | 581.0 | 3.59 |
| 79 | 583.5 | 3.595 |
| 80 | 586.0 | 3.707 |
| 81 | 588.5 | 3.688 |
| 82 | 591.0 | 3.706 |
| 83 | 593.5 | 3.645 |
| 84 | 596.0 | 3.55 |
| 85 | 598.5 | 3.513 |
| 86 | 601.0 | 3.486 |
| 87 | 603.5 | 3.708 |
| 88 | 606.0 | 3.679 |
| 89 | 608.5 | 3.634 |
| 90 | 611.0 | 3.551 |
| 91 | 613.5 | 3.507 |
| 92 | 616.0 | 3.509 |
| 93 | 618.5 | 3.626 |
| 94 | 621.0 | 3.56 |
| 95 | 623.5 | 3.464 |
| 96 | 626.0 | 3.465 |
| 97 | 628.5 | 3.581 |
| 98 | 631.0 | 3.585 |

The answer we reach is 0.04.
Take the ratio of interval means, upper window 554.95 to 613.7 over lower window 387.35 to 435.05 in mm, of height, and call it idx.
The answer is 1.32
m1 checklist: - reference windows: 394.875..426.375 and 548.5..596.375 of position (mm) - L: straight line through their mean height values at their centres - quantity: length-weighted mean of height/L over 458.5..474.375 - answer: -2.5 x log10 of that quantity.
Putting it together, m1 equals -0.19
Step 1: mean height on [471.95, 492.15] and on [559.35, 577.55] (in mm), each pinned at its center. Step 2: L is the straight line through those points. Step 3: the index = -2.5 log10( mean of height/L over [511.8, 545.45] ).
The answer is -0.041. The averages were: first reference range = 3.34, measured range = 3.47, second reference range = 3.33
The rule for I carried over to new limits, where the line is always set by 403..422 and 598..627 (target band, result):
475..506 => -0.11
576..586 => -0.04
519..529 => -0.13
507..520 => -0.07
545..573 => -0.04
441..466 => -0.22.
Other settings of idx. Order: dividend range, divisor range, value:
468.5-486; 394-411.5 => 1.94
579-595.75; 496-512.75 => 1.15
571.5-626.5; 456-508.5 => 1.08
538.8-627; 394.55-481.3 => 1.14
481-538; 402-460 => 1.05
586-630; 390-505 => 1.16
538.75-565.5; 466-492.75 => 1.03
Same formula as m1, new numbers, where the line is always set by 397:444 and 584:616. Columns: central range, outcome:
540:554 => -0.04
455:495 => -0.07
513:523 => -0.02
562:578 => 0.05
